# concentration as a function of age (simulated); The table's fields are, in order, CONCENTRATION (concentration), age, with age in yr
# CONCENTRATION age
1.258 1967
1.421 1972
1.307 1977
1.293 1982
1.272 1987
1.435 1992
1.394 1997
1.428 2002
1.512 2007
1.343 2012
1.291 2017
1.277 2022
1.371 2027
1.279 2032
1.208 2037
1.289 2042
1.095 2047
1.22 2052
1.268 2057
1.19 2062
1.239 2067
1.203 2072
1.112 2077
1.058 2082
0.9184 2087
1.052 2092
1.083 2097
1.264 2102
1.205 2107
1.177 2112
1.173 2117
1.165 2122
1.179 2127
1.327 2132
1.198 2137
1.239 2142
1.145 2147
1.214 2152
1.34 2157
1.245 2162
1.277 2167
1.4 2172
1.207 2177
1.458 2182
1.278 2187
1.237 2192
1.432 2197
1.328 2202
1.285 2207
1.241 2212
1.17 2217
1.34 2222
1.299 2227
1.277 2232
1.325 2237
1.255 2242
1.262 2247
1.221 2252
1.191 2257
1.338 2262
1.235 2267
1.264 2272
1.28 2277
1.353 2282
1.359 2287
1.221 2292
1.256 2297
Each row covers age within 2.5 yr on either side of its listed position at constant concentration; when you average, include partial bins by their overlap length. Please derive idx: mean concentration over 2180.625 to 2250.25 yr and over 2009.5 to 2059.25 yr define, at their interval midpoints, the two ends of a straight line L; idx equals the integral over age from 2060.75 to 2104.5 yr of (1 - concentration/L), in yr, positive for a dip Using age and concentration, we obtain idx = 5.2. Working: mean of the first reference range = 1.26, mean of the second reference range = 1.3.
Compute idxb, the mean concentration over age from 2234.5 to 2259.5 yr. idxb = 1.25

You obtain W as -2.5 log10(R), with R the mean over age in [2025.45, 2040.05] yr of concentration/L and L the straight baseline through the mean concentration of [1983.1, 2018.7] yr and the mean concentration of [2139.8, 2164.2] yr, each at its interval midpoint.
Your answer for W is 0.06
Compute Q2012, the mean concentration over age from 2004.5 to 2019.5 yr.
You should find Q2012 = 1.38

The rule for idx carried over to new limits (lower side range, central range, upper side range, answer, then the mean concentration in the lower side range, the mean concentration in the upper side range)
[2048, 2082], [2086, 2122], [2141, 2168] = 2.27 yr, 1.19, 1.24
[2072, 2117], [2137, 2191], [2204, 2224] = -3.39 yr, 1.12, 1.26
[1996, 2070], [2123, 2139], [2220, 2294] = 0.71 yr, 1.29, 1.28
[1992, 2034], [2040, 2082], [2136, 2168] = 4.13 yr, 1.37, 1.24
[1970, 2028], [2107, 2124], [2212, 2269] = 1.78 yr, 1.36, 1.26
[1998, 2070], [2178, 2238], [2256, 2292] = -0.69 yr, 1.29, 1.29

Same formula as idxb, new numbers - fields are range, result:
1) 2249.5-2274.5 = 1.25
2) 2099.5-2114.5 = 1.22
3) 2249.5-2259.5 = 1.21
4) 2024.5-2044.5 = 1.29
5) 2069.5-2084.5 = 1.12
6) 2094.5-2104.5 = 1.17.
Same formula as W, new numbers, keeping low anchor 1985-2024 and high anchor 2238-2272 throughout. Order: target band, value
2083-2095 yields 0.31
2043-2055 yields 0.15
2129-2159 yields 0.06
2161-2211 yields -0.02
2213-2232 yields 0.00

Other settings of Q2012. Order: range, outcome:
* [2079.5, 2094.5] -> 1.01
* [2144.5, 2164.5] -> 1.24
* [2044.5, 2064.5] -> 1.19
